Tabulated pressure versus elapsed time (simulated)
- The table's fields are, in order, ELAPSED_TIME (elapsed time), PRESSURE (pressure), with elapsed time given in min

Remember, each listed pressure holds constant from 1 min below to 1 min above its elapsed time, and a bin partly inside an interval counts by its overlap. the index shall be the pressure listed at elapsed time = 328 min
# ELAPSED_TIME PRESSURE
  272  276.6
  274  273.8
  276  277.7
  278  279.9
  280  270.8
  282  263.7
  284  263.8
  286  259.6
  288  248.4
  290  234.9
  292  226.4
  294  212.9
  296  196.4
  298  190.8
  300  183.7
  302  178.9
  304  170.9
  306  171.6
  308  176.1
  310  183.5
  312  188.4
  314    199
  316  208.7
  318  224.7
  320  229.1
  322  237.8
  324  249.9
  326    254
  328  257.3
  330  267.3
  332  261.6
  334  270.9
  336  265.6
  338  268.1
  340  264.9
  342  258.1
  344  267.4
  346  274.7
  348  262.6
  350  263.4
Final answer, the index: 257.3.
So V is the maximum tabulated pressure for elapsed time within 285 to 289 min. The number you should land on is 259.6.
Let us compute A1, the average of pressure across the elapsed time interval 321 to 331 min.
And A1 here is 253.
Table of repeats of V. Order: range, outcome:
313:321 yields 229.1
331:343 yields 270.9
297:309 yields 190.8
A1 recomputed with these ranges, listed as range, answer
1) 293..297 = 205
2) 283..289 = 257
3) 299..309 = 176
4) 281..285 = 264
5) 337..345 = 265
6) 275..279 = 279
